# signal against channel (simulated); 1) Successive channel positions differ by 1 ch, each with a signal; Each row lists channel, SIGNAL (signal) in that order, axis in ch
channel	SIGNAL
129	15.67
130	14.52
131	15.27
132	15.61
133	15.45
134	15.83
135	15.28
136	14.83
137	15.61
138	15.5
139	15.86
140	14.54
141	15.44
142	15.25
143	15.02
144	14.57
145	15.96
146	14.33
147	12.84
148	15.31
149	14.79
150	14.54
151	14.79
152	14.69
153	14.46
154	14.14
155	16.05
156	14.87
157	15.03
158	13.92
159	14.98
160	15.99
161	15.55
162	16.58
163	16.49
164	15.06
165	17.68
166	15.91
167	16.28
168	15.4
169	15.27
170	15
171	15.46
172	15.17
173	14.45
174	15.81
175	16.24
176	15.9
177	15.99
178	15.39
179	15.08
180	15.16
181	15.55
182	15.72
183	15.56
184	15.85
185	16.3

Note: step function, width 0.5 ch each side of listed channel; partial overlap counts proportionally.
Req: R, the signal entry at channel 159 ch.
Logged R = 14.98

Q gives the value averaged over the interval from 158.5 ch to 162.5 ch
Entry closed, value 15.8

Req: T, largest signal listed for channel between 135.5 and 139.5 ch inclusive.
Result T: 15.86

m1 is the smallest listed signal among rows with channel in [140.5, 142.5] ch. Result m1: 15.25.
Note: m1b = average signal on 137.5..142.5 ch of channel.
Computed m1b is 15.3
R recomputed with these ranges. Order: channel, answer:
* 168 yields 15.4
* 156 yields 14.87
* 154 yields 14.14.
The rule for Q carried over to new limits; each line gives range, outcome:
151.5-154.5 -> 14.4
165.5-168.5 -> 15.9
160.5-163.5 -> 16.2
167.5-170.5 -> 15.2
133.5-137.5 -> 15.4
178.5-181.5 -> 15.3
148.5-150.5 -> 14.7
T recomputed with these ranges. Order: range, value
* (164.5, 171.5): 17.68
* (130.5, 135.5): 15.83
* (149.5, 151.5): 14.79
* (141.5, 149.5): 15.96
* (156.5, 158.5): 15.03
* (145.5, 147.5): 14.33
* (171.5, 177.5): 16.24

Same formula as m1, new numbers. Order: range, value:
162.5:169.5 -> 15.06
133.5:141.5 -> 14.54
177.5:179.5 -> 15.08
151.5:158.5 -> 13.92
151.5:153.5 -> 14.46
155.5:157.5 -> 14.87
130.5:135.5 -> 15.27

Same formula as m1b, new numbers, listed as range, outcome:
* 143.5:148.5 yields 14.6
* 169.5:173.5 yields 15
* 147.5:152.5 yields 14.8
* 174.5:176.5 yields 16.1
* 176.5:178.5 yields 15.7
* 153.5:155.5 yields 15.1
